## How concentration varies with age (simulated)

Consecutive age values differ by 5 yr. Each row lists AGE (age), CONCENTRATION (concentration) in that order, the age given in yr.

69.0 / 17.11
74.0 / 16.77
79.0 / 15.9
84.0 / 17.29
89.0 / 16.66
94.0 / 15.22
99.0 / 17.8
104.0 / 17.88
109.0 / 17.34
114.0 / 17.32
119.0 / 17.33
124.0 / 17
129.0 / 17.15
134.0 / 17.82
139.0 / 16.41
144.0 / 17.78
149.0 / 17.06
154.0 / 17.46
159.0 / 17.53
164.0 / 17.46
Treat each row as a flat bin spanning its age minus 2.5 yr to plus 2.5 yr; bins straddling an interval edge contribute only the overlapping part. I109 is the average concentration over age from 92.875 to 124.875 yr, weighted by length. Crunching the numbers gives 17.2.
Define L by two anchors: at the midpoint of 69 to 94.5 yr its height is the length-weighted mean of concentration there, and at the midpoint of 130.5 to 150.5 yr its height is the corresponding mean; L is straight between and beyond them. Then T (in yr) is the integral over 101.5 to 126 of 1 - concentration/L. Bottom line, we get -0.6 yr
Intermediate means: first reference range 16.5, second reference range 17.3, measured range 17.4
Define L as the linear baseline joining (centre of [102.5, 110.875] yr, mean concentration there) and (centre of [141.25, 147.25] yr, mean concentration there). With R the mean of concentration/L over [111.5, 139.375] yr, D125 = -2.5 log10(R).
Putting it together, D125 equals 0.02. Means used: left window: 17.6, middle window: 17.2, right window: 17.6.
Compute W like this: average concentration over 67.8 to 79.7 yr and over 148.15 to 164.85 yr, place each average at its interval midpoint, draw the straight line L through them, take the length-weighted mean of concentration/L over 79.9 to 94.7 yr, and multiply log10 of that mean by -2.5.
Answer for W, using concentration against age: 0.02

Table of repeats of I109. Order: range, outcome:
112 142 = 17.2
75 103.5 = 16.7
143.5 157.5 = 17.4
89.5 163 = 17.2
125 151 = 17.2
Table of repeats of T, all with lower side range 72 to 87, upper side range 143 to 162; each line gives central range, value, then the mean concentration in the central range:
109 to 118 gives -0.2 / 17.3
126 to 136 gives -0.1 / 17.4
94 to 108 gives -0.4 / 17.3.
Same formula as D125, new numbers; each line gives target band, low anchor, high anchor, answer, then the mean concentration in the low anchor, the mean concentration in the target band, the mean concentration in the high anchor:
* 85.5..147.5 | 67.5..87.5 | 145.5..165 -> -0.005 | 16.7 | 17.1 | 17.4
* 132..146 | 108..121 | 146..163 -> 0.003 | 17.3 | 17.3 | 17.4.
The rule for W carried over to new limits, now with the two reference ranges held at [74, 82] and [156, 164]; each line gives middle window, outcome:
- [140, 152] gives 0.00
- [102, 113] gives -0.05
